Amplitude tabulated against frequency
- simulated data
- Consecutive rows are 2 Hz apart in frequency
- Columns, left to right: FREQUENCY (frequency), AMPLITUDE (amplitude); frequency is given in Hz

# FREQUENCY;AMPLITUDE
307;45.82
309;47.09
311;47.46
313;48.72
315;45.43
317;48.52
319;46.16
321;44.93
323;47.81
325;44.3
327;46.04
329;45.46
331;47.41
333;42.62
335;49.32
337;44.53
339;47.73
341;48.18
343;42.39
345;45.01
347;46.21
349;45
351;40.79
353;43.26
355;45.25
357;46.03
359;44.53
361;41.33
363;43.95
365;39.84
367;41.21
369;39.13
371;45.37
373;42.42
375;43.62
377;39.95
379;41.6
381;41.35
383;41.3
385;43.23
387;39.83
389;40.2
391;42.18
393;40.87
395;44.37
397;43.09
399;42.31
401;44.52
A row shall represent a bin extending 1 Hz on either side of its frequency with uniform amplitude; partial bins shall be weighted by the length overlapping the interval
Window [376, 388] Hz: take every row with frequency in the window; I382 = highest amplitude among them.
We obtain 43.23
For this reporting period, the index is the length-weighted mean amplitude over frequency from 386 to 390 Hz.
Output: 40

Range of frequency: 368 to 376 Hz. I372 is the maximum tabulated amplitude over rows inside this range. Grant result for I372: 45.37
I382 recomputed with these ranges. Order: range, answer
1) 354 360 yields 46.03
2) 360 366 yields 43.95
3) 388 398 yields 44.37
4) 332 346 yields 49.32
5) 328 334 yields 47.41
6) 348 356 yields 45.25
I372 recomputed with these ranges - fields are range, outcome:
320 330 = 47.81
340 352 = 48.18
